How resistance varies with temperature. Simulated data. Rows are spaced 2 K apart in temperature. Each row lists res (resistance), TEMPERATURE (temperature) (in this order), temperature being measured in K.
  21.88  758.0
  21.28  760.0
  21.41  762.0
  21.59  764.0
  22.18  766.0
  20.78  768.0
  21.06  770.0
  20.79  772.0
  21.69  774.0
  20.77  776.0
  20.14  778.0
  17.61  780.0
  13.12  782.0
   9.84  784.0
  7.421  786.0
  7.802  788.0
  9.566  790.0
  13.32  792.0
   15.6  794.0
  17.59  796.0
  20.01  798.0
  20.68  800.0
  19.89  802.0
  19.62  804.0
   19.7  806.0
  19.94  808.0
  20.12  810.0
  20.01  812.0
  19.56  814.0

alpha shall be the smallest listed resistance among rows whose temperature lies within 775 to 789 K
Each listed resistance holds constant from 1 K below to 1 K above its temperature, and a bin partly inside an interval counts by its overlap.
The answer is 7.421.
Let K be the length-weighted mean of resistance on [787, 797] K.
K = 12.8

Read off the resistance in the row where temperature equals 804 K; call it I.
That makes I 19.62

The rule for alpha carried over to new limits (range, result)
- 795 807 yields 17.59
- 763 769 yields 20.78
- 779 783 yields 13.12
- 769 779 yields 20.14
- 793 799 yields 15.6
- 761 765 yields 21.41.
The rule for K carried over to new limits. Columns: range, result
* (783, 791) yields 8.66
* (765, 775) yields 21.3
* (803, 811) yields 19.8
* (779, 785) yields 13.5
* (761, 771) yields 21.4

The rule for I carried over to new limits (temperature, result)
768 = 20.78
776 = 20.77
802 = 19.89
